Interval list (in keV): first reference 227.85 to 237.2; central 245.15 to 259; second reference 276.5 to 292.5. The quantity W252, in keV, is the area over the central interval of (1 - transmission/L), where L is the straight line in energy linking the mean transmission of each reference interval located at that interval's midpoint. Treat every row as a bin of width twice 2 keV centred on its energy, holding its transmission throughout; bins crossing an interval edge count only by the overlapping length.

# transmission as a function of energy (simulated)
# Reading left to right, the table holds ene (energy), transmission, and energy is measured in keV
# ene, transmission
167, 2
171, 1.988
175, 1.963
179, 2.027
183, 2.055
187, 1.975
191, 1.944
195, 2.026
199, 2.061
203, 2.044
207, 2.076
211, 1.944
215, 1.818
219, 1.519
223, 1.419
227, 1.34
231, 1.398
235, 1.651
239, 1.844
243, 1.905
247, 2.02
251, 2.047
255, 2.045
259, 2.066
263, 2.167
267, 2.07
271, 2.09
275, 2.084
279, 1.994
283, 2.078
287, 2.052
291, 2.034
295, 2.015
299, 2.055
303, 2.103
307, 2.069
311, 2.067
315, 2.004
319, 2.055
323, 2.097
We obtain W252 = -2.7 keV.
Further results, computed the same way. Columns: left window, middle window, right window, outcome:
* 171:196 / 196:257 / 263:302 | 6.4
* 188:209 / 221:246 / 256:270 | 5.5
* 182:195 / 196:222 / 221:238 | -2.4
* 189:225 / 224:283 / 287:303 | 1.8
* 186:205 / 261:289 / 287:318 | -0.5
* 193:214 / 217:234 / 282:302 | 5.0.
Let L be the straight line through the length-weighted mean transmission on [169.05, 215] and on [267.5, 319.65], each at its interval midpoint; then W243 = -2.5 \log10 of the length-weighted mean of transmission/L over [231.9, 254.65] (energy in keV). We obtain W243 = 0.08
